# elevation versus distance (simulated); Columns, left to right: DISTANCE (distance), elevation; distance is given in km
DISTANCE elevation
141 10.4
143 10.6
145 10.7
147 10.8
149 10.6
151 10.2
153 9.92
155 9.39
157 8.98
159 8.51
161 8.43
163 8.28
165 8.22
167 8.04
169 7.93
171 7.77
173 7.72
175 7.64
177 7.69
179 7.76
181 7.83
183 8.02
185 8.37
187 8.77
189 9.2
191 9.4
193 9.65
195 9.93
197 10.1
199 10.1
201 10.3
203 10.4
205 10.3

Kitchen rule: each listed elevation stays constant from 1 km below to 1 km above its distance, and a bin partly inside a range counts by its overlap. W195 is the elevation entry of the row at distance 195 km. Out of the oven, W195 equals 9.93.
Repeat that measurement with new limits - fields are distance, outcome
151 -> 10.2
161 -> 8.43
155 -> 9.39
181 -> 7.83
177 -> 7.69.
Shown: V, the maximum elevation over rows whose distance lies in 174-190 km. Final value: 9.2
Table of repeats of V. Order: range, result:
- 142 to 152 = 10.8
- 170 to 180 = 7.77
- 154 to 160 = 9.39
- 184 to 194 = 9.65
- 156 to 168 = 8.98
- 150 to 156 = 10.2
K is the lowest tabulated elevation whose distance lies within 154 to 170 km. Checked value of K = 7.93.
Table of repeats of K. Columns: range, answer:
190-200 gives 9.4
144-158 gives 8.98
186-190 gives 8.77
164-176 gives 7.64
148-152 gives 10.2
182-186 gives 8.02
